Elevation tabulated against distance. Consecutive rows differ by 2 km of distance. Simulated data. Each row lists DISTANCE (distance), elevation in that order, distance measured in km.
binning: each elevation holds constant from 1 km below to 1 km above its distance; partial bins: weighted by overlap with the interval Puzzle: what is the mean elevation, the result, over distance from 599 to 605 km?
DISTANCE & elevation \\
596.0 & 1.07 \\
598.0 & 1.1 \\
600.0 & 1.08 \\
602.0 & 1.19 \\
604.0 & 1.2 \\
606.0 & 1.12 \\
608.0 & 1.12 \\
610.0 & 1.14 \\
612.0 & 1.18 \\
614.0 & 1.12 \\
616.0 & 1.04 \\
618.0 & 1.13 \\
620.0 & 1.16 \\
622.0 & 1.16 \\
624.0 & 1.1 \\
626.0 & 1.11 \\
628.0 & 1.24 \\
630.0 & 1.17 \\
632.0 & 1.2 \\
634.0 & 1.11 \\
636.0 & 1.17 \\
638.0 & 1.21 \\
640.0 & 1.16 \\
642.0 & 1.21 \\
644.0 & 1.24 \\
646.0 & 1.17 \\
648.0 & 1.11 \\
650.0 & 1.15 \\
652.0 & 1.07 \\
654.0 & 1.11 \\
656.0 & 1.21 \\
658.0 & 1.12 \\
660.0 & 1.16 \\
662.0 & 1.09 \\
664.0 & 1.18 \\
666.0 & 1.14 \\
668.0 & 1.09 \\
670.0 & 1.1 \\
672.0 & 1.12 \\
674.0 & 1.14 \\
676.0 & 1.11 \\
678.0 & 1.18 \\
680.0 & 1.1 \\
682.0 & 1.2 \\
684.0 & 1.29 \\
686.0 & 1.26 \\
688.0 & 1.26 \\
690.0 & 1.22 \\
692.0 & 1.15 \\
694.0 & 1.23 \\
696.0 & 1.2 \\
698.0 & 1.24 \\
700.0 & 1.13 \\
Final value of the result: 1.16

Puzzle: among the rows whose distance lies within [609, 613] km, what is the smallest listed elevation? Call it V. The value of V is 1.14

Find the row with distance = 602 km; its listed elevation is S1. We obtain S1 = 1.19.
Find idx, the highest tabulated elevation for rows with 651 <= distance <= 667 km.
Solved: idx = 1.21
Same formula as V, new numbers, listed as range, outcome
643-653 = 1.07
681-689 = 1.2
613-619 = 1.04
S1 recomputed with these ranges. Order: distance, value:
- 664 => 1.18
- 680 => 1.1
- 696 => 1.2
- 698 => 1.24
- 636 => 1.17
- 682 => 1.2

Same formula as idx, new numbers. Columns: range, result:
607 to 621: 1.18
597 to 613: 1.2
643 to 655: 1.24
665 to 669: 1.14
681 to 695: 1.29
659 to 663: 1.16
